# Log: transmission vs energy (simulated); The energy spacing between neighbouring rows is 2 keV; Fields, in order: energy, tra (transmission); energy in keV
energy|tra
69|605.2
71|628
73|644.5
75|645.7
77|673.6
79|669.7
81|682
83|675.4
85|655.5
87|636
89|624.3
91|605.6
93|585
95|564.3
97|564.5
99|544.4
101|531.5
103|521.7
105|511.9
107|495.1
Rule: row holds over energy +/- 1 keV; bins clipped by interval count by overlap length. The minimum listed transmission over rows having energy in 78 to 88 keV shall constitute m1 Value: 636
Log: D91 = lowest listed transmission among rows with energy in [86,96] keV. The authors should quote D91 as 564.3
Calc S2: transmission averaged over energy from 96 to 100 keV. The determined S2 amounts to 554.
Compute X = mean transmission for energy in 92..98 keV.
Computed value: 571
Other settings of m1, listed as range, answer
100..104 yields 521.7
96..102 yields 531.5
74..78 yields 645.7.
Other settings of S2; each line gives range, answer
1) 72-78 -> 655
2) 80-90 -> 655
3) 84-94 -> 621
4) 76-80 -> 672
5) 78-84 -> 676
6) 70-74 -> 636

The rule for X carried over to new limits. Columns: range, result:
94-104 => 545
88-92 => 615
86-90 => 630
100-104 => 527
